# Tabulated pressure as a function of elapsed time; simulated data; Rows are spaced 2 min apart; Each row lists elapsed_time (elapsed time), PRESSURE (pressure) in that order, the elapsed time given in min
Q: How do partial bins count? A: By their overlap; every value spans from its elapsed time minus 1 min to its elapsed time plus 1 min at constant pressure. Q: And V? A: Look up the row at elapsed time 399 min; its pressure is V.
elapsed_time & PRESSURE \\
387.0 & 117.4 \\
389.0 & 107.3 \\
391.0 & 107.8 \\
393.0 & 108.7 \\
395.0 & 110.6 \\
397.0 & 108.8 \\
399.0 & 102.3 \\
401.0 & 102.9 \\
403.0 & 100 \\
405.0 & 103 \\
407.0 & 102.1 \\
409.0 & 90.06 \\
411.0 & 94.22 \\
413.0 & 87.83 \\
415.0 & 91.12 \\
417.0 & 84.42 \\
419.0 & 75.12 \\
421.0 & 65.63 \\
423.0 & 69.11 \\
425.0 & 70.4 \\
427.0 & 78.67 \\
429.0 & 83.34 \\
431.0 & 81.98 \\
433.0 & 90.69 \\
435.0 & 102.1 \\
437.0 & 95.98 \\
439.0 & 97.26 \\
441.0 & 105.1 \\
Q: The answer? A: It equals 102.3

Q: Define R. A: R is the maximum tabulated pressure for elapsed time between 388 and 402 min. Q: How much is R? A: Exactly 110.6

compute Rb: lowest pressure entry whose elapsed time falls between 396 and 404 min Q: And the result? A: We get 100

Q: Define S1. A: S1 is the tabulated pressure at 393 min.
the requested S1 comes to 108.7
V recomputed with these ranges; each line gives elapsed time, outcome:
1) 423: 69.11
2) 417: 84.42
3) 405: 103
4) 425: 70.4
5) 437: 95.98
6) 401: 102.9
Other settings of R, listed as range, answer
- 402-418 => 103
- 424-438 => 102.1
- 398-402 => 102.9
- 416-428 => 84.42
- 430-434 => 90.69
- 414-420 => 91.12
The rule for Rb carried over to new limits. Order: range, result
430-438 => 81.98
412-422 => 65.63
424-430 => 70.4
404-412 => 90.06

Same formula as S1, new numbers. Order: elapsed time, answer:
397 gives 108.8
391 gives 107.8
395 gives 110.6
